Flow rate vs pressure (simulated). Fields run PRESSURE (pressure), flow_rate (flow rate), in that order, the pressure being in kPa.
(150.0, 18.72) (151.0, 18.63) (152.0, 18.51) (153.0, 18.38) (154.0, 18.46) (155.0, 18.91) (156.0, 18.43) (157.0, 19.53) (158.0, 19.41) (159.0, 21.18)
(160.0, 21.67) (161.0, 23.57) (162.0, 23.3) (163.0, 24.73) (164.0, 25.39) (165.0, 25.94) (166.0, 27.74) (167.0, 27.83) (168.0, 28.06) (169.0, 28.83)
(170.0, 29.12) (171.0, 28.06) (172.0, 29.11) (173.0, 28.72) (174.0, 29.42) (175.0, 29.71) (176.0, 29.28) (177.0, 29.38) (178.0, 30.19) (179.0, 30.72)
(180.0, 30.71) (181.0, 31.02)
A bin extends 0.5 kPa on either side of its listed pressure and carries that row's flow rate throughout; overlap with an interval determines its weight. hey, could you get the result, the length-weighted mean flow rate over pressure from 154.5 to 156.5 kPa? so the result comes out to 18.7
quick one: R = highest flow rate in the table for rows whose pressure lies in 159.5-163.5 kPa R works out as 24.73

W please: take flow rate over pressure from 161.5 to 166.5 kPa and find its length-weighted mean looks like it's 25.4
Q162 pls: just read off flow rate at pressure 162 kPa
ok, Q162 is 23.3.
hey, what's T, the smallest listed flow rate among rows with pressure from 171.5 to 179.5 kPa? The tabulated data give 28.72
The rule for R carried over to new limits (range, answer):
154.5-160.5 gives 21.67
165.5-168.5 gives 28.06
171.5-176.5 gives 29.71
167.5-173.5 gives 29.12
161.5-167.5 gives 27.83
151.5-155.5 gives 18.91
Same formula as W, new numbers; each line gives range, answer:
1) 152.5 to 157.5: 18.7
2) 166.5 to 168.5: 27.9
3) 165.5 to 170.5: 28.3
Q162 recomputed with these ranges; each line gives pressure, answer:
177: 29.38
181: 31.02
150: 18.72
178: 30.19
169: 28.83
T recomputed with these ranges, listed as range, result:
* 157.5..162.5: 19.41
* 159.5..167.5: 21.67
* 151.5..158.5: 18.38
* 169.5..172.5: 28.06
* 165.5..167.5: 27.74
